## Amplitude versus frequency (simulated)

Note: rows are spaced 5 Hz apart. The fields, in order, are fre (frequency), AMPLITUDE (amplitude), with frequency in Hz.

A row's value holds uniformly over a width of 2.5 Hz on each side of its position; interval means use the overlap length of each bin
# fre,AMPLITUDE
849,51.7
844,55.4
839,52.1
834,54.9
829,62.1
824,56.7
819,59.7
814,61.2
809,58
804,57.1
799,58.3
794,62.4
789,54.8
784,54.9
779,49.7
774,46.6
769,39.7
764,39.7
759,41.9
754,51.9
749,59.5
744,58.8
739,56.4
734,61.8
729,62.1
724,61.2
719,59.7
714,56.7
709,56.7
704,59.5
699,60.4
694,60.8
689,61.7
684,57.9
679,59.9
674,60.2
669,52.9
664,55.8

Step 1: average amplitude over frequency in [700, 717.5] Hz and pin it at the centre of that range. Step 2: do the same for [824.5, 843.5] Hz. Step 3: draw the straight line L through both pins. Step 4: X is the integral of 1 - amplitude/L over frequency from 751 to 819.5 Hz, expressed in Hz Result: 5.4 Hz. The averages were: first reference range 58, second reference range 56.3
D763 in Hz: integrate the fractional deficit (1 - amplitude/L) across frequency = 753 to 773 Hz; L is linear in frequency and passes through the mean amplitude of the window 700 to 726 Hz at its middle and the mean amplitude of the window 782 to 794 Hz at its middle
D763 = 5.01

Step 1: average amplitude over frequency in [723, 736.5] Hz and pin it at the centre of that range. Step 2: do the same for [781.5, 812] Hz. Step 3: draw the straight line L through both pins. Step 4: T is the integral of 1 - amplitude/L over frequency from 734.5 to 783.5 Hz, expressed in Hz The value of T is 8.11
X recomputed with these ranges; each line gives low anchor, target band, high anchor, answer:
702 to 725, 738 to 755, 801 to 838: 0.41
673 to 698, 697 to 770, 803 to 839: 5.03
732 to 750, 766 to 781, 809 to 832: 3.61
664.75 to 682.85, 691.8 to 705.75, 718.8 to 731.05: -0.22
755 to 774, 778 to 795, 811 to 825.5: -2.11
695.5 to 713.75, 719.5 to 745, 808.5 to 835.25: -0.58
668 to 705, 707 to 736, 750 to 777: -3.85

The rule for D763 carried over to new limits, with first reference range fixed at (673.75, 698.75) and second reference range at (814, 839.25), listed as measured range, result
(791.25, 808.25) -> -0.2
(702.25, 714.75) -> 0.4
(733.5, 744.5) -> 0.1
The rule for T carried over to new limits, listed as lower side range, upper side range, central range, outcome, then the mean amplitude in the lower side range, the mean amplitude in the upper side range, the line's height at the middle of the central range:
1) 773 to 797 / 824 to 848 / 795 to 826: -2.1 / 54.2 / 55.9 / 55.1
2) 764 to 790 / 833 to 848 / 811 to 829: -2.7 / 47.9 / 53.8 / 51.9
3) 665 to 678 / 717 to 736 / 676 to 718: -0.3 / 56.8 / 61.2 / 58.9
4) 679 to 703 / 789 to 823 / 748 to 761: 2.0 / 60.1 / 59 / 59.5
